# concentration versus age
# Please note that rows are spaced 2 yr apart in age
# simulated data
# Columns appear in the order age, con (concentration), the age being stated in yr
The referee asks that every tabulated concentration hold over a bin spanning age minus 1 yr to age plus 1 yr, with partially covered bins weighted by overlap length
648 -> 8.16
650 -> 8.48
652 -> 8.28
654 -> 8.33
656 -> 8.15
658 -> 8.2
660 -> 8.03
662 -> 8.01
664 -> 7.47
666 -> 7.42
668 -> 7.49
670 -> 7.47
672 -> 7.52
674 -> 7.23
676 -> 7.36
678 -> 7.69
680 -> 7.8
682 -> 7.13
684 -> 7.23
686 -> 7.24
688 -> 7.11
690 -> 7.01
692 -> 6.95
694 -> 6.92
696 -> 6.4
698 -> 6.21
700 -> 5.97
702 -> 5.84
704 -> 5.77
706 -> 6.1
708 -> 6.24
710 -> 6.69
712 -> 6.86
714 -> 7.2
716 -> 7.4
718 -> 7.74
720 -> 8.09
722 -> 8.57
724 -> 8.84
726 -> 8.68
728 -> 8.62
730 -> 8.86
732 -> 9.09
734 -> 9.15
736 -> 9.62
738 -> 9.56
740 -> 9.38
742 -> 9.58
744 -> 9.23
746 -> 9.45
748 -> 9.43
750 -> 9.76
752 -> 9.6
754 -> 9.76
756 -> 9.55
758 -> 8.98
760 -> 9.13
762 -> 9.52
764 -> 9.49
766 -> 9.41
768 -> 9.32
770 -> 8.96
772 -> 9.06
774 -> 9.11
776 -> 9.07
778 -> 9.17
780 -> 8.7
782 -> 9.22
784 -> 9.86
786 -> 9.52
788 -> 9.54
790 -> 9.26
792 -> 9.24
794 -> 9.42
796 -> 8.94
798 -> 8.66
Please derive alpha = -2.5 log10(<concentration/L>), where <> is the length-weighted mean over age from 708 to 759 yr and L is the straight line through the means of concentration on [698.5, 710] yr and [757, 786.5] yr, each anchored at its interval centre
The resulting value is -0.18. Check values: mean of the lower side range 6.06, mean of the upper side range 9.23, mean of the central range 8.74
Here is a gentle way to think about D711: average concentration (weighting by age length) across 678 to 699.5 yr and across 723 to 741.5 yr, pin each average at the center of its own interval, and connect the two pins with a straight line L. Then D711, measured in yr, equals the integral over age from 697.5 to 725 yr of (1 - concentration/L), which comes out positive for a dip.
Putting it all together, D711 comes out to 3.9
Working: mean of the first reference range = 7.01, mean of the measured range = 6.98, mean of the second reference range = 9.1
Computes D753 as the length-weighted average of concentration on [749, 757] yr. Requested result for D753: 9.67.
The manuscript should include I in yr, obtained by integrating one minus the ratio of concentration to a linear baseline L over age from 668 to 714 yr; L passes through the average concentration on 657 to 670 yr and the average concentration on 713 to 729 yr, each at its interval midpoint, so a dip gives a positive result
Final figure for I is 6.13 yr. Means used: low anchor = 7.75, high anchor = 8.14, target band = 6.87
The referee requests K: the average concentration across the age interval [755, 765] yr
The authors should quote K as 9.33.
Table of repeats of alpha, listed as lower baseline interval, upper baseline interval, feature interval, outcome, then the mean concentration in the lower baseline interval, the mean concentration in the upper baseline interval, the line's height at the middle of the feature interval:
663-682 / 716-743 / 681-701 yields 0.16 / 7.48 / 8.85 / 7.92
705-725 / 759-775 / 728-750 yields -0.13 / 7.37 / 9.25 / 8.24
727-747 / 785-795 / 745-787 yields 0.00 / 9.25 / 9.4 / 9.33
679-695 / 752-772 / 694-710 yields 0.23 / 7.17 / 9.35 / 7.61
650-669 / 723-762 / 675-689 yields 0.13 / 7.96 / 9.28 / 8.32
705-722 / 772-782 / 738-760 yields -0.16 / 7.13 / 9.04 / 8.2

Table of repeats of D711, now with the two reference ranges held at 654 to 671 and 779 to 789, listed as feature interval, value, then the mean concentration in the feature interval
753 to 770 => -0.5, 9.37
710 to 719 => 1.3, 7.23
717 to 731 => 0.2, 8.49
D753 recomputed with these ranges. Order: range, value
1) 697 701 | 6.09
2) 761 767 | 9.47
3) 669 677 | 7.39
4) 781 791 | 9.48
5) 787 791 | 9.4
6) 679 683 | 7.46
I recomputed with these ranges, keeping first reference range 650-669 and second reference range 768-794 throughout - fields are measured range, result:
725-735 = -0.2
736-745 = -0.7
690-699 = 1.8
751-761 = -0.5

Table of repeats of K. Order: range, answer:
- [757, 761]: 9.05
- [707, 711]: 6.46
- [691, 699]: 6.62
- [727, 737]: 9.07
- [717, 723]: 8.13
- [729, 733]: 8.97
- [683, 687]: 7.24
